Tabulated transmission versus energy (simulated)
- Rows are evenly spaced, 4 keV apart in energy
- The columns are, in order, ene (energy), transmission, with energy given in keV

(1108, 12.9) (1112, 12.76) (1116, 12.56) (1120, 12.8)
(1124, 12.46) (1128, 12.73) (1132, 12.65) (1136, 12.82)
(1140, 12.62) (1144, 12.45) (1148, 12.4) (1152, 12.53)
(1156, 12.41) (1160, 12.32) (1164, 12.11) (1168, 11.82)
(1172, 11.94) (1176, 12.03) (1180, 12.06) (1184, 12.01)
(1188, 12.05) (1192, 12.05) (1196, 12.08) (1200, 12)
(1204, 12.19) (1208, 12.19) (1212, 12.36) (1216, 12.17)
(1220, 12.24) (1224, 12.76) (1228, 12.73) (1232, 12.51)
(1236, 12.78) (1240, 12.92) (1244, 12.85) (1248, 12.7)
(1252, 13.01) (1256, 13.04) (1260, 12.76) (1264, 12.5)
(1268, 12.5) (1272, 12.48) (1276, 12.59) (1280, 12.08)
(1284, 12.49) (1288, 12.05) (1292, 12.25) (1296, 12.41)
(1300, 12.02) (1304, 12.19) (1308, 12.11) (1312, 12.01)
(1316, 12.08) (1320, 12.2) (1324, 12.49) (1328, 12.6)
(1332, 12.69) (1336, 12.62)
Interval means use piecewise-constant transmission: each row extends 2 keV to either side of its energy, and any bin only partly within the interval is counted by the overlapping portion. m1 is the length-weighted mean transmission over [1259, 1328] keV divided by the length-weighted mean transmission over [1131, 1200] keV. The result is 1.0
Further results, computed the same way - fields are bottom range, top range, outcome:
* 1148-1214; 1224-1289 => 1.04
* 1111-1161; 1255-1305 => 0.99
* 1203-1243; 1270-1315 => 0.98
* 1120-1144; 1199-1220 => 0.96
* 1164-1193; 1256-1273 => 1.05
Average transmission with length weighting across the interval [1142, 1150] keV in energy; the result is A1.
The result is 12.4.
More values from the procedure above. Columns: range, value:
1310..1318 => 12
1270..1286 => 12.4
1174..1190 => 12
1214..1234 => 12.5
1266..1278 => 12.5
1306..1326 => 12.2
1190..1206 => 12.1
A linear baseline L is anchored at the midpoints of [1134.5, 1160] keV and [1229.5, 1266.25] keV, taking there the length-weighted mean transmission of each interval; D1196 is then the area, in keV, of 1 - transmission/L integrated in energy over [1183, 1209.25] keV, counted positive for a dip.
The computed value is 1.2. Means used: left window 12.5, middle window 12.1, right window 12.8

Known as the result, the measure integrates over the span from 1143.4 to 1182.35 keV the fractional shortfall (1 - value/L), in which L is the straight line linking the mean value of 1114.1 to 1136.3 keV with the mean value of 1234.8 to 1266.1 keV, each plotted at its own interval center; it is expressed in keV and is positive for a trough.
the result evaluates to 1.57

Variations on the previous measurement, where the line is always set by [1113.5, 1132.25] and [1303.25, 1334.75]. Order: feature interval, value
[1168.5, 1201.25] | 1.35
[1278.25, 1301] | 0.24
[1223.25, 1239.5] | -0.33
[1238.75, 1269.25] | -0.91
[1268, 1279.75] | -0.07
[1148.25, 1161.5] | 0.18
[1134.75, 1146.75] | 0.01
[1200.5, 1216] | 0.35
